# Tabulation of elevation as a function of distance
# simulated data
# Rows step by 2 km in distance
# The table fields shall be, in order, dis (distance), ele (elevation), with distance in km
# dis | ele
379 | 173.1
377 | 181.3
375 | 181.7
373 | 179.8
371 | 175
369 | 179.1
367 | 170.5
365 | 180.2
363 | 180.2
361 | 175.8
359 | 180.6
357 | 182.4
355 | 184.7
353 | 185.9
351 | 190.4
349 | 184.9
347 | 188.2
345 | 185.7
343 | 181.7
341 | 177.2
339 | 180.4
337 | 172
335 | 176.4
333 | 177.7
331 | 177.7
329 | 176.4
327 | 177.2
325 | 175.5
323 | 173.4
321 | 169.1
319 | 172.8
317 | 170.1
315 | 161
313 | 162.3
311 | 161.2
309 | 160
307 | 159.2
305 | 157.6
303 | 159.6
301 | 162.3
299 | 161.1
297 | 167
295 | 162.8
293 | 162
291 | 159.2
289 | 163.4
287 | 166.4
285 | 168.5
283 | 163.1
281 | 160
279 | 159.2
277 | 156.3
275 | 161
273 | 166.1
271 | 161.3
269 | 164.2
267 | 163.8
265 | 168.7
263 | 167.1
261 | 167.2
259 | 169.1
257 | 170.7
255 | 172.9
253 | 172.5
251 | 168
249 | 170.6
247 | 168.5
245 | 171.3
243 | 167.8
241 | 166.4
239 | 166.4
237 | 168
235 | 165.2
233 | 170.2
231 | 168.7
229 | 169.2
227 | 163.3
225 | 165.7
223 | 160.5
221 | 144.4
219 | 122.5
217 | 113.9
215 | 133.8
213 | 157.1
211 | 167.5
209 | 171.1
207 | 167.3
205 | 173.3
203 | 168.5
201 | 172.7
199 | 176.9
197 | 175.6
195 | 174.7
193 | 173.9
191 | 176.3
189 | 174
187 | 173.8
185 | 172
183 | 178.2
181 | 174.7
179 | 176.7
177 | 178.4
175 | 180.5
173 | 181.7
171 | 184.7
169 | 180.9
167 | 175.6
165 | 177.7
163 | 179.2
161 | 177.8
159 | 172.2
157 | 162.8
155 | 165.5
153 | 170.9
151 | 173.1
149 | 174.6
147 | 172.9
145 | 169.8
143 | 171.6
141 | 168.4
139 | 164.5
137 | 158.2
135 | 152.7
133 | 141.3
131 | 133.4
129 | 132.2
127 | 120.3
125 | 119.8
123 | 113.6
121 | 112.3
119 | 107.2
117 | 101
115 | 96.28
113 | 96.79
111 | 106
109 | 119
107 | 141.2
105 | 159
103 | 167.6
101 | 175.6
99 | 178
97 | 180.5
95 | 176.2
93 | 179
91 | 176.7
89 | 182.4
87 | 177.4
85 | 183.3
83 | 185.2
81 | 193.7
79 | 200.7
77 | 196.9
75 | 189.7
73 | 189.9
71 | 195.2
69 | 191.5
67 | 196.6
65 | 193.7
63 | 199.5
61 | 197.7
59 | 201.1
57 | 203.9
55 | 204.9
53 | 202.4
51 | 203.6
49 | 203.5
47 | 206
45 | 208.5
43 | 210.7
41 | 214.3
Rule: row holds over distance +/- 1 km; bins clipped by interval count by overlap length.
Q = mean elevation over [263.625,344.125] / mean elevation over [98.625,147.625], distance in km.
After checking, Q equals 1.2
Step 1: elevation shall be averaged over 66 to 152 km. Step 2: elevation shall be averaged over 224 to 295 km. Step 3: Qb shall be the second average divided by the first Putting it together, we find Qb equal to 1.05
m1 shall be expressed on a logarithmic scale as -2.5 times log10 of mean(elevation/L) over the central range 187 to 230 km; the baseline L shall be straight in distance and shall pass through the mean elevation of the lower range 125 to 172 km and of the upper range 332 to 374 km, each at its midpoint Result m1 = 0.04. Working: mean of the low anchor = 163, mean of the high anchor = 180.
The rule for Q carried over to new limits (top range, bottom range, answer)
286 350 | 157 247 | 1.01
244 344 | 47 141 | 1.01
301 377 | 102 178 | 1.16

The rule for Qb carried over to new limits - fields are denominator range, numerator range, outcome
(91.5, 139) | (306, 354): 1.26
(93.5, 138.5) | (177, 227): 1.21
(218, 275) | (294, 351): 1.04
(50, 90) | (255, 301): 0.84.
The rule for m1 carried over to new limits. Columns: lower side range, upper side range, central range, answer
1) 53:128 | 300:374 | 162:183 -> -0.065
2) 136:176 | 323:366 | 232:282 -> 0.066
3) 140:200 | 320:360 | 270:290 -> 0.099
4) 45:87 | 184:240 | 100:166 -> 0.225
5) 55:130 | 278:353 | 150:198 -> -0.060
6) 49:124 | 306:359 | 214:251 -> 0.094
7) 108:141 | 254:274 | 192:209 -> -0.169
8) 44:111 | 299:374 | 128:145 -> 0.189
